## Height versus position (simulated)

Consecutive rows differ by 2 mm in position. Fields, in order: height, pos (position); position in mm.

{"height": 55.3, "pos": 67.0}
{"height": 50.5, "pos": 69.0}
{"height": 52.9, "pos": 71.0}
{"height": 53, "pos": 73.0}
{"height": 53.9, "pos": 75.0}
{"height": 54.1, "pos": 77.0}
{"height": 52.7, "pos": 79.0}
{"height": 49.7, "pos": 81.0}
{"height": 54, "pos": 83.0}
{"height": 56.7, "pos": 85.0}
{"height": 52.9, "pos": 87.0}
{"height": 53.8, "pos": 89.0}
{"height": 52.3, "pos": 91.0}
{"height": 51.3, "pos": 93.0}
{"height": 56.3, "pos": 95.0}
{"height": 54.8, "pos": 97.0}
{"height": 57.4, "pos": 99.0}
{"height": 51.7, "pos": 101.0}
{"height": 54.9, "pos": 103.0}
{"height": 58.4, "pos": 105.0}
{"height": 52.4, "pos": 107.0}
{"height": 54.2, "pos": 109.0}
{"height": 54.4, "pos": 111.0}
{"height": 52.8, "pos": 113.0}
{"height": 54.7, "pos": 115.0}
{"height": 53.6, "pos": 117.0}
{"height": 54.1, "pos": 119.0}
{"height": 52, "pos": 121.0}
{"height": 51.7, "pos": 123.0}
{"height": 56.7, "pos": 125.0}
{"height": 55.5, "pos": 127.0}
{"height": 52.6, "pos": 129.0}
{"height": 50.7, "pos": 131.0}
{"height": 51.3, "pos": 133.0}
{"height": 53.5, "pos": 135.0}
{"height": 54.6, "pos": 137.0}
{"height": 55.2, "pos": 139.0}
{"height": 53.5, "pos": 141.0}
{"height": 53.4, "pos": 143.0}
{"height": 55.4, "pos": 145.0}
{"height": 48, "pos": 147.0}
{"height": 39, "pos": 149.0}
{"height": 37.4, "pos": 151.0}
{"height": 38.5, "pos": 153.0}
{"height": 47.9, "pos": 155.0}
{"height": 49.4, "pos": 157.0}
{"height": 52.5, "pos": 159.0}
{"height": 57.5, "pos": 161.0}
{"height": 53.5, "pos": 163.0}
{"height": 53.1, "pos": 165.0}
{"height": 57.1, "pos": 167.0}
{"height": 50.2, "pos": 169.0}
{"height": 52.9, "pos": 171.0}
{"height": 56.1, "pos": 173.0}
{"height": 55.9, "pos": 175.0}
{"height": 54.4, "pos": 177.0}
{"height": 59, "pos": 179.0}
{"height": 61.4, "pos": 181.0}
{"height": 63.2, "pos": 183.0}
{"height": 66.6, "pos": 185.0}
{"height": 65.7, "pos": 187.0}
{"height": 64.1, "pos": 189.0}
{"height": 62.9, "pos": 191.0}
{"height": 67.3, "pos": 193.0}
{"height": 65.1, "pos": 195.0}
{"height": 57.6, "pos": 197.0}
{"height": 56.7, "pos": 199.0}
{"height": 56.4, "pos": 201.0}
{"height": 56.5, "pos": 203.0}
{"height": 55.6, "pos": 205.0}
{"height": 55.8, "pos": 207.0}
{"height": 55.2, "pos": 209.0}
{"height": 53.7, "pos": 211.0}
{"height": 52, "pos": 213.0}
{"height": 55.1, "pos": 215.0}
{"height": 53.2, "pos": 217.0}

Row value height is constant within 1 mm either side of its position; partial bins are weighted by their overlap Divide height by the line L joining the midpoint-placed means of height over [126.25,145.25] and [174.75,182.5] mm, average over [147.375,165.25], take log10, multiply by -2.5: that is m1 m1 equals 0.18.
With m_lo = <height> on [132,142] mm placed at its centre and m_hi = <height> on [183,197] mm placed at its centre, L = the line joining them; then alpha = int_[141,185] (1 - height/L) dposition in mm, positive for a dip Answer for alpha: 4.9 mm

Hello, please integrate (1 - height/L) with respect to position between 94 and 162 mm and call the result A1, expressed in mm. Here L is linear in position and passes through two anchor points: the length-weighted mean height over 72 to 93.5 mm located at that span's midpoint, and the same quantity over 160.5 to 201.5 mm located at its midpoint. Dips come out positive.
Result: 4.3 mm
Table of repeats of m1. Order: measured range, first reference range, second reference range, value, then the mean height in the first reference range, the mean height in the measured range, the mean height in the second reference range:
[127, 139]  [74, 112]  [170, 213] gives 0.06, 54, 53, 59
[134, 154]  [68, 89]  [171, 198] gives 0.19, 53.1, 48.9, 61.2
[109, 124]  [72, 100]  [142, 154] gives -0.08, 53.8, 53.4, 45.3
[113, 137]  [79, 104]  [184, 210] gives 0.05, 53.8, 53.3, 60.4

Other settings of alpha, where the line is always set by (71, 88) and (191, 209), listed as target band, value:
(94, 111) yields -0.18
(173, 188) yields -0.66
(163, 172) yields 0.64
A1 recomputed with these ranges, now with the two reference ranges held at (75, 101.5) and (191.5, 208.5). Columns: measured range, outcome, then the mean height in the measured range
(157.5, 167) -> 0.5 mm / 54.2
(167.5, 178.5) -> 0.6 mm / 54.3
